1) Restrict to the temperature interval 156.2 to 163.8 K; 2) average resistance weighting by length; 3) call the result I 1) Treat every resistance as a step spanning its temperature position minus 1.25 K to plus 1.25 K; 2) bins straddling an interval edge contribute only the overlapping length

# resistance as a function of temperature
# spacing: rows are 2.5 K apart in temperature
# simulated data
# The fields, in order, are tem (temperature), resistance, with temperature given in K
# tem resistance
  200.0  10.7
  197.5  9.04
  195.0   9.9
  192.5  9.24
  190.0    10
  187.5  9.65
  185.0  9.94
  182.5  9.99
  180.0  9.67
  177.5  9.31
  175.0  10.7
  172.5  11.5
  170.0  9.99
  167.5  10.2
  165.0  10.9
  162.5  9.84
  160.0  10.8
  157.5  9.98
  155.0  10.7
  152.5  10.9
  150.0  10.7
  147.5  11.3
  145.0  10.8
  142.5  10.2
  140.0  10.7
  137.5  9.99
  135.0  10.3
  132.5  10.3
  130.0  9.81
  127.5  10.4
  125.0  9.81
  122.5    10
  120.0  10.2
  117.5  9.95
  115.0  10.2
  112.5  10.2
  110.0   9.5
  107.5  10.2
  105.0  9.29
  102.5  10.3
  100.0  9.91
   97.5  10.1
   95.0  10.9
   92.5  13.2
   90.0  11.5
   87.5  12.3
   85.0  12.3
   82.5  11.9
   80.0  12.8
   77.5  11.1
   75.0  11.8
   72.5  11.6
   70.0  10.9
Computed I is 10.2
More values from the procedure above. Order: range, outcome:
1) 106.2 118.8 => 10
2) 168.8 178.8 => 10.4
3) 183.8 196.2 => 9.74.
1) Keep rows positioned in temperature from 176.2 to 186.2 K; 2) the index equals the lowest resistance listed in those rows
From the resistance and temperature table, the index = 9.31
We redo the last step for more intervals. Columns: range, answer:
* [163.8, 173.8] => 9.99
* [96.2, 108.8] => 9.29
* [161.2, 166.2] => 9.84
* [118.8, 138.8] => 9.81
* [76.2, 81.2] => 11.1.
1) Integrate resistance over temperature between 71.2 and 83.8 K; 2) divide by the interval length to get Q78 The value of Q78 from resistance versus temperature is 11.8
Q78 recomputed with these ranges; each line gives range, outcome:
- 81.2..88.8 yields 12.2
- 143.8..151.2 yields 10.9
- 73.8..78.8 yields 11.5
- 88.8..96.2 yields 11.9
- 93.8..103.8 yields 10.3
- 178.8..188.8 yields 9.81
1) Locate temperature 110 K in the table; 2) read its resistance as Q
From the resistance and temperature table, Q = 9.5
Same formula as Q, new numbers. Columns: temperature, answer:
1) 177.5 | 9.31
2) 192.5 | 9.24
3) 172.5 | 11.5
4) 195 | 9.9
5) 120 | 10.2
